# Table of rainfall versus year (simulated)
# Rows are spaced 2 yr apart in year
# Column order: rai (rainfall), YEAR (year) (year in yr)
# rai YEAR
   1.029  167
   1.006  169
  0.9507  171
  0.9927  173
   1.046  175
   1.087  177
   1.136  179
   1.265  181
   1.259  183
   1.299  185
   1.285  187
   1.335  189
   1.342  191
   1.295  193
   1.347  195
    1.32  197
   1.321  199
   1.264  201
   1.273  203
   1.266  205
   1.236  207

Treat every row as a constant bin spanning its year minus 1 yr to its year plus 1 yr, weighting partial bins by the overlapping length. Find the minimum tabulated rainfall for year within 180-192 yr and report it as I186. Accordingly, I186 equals 1.259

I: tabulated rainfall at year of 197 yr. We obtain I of 1.32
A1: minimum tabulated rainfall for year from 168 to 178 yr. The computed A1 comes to 0.9507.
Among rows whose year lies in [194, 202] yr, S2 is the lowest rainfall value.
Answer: 1.264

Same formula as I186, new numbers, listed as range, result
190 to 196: 1.295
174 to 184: 1.046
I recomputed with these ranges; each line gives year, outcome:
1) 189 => 1.335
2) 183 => 1.259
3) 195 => 1.347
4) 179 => 1.136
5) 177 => 1.087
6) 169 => 1.006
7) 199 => 1.321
